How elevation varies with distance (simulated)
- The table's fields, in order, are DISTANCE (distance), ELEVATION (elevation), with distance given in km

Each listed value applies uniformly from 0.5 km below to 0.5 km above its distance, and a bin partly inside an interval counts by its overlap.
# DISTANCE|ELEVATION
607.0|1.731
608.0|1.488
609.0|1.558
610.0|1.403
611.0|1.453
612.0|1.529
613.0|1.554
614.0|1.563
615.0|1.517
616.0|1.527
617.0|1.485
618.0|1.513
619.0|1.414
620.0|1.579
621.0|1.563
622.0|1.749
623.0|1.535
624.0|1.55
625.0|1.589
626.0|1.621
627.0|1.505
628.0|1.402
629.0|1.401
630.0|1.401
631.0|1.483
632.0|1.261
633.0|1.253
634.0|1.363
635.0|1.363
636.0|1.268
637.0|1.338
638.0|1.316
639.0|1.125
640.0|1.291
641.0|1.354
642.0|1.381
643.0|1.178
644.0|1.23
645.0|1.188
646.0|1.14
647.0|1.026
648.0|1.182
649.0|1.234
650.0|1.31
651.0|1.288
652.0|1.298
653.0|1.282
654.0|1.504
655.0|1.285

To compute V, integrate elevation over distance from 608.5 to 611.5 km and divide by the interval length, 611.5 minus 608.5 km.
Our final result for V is 1.47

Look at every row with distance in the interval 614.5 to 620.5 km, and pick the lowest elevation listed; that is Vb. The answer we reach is 1.414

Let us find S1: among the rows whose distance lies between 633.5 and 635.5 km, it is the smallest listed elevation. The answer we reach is 1.363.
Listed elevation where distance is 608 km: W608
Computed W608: 1.488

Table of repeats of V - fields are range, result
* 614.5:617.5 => 1.51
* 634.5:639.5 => 1.28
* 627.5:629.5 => 1.4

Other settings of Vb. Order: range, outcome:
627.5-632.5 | 1.261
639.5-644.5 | 1.178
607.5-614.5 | 1.403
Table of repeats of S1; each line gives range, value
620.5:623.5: 1.535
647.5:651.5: 1.182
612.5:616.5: 1.517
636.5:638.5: 1.316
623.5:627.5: 1.505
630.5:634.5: 1.253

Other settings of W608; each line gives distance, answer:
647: 1.026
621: 1.563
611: 1.453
